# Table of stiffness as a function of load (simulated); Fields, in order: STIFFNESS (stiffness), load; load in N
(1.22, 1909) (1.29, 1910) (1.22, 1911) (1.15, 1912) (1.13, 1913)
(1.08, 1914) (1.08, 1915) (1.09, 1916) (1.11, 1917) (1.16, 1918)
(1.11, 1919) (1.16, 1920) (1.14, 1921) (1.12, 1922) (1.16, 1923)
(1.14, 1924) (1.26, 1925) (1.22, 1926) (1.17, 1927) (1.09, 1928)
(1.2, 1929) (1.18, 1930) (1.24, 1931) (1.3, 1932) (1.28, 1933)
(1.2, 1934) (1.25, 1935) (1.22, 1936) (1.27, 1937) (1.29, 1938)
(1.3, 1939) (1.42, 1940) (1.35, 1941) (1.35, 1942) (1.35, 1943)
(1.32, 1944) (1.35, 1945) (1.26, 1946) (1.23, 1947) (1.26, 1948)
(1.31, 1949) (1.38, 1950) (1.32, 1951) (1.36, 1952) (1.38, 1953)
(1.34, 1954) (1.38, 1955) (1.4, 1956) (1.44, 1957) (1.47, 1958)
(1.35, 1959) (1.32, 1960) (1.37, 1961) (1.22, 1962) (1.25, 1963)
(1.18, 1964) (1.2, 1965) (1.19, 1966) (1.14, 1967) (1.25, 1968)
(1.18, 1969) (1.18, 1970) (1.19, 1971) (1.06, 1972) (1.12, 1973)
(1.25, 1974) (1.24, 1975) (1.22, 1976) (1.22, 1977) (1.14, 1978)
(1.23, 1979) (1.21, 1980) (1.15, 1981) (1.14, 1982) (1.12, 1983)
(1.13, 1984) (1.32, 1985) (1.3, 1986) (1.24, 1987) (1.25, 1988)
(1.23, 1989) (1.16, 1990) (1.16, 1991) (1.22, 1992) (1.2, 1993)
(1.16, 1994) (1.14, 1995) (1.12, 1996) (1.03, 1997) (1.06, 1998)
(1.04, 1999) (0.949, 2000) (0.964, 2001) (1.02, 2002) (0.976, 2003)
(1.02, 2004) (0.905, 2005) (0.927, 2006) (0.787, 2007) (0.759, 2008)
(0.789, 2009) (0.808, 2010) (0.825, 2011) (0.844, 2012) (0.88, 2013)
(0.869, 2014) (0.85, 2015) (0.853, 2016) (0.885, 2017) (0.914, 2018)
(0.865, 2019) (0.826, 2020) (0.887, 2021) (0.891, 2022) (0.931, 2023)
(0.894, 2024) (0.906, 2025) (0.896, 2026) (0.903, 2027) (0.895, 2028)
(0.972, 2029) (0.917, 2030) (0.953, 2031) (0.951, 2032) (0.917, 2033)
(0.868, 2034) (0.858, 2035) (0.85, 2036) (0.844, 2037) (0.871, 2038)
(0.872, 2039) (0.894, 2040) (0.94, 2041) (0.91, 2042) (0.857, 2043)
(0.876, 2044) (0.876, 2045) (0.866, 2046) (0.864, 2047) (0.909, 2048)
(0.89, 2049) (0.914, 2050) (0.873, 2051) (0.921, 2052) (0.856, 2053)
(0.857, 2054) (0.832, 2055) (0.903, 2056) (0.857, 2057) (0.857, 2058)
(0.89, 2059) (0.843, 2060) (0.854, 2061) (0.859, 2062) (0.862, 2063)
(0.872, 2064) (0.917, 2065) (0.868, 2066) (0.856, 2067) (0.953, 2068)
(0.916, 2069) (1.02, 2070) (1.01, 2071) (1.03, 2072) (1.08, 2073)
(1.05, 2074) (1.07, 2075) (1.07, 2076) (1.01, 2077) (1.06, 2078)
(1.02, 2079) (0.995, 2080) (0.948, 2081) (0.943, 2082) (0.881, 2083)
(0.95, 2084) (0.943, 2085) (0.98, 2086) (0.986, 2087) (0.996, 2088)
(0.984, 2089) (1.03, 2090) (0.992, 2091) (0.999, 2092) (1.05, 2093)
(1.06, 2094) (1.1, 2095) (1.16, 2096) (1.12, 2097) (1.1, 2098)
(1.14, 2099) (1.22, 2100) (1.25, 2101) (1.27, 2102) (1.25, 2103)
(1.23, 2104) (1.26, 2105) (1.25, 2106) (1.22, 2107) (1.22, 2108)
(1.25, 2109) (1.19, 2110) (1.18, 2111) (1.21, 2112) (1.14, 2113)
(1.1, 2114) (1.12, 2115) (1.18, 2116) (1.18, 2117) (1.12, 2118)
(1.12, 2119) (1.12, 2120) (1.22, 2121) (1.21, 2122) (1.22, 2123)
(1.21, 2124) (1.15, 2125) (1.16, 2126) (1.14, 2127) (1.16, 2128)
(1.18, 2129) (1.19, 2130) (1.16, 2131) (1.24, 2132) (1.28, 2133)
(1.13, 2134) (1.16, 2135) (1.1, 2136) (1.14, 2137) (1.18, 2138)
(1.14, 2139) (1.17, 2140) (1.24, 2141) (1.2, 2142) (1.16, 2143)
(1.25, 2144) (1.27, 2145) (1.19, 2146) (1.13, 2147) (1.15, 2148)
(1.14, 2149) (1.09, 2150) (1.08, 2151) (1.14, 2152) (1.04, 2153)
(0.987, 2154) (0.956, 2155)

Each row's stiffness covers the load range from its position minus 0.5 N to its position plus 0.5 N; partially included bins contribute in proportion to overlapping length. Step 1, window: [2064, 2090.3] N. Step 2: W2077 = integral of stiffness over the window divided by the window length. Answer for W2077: 0.981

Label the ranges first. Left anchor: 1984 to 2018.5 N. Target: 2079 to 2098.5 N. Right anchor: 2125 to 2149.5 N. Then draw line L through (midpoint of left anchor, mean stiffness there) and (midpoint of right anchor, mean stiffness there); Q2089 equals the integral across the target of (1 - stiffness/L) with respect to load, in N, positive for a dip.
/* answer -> 1.9 N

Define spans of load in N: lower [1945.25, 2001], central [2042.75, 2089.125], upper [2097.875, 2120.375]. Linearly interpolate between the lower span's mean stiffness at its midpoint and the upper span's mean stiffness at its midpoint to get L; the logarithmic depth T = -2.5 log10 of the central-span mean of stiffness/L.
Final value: 0.28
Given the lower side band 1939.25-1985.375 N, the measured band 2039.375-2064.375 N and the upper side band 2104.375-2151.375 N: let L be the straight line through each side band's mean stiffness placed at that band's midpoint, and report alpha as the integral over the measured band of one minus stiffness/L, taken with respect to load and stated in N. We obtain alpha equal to 7.0 N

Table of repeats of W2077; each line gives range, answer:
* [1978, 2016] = 1.05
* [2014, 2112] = 0.973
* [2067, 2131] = 1.1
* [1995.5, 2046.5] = 0.903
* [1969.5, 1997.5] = 1.18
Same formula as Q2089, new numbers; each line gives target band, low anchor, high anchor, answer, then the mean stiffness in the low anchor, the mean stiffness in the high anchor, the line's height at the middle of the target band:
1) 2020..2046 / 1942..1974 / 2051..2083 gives 3.7 N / 1.28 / 0.936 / 1.04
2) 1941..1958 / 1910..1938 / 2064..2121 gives -2.6 N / 1.18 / 1.08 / 1.16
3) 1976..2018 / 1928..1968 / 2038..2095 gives 3.8 N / 1.29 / 0.938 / 1.15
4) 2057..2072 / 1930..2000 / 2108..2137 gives 3.7 N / 1.24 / 1.17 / 1.2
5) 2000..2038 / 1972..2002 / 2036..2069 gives 4.8 N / 1.16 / 0.879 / 1.02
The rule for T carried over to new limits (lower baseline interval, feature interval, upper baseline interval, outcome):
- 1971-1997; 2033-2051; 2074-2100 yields 0.24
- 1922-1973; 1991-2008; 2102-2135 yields 0.21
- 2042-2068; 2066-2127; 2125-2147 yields -0.06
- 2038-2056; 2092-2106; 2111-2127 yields -0.08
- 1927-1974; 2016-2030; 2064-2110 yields 0.28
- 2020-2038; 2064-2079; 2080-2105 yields 0.02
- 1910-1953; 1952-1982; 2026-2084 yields -0.10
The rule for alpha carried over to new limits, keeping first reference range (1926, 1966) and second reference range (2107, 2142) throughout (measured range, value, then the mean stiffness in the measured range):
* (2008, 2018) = 3.2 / 0.844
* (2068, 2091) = 4.0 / 0.998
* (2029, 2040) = 3.0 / 0.894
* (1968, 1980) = 0.8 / 1.19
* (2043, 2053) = 2.8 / 0.885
